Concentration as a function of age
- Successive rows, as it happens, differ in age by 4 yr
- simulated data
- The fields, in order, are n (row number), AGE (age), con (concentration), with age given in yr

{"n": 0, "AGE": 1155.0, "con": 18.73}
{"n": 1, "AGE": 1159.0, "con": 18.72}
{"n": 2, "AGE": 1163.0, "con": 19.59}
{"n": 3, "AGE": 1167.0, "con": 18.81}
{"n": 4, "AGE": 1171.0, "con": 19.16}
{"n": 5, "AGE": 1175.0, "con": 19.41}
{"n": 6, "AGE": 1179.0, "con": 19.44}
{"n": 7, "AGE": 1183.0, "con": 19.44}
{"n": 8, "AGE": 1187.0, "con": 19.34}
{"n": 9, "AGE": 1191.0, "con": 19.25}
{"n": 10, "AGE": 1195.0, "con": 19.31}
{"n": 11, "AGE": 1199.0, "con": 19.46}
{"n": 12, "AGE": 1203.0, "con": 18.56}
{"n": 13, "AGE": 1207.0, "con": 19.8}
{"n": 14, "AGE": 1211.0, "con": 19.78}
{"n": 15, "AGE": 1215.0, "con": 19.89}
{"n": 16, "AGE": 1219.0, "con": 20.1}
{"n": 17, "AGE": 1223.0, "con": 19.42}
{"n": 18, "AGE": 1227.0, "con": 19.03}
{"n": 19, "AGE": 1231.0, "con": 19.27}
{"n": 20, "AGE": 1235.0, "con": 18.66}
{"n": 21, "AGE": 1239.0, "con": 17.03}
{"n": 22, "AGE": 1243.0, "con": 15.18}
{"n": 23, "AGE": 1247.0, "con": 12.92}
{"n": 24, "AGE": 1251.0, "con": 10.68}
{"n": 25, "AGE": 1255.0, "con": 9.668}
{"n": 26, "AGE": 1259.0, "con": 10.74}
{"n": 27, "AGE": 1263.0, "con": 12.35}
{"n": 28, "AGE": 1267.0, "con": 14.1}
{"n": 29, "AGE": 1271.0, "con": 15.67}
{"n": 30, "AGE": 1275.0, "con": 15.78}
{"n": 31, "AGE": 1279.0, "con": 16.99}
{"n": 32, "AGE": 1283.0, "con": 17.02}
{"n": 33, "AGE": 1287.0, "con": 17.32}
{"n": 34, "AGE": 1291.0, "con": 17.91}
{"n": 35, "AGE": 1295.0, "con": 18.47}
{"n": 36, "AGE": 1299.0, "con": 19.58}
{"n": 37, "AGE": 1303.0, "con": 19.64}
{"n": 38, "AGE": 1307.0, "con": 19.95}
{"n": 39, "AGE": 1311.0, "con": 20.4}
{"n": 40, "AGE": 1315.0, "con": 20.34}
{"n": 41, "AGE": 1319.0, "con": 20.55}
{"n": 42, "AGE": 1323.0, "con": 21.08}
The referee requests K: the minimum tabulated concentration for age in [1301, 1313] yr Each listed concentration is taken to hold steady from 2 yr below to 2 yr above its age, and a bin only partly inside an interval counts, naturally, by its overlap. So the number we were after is 19.64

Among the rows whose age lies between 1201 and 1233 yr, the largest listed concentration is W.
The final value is 20.1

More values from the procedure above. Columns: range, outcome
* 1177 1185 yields 19.44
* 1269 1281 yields 16.99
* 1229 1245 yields 19.27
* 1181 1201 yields 19.46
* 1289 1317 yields 20.4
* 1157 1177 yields 19.59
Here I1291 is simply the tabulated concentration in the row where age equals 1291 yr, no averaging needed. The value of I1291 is 17.91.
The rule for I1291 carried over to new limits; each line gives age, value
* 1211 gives 19.78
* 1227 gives 19.03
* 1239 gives 17.03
